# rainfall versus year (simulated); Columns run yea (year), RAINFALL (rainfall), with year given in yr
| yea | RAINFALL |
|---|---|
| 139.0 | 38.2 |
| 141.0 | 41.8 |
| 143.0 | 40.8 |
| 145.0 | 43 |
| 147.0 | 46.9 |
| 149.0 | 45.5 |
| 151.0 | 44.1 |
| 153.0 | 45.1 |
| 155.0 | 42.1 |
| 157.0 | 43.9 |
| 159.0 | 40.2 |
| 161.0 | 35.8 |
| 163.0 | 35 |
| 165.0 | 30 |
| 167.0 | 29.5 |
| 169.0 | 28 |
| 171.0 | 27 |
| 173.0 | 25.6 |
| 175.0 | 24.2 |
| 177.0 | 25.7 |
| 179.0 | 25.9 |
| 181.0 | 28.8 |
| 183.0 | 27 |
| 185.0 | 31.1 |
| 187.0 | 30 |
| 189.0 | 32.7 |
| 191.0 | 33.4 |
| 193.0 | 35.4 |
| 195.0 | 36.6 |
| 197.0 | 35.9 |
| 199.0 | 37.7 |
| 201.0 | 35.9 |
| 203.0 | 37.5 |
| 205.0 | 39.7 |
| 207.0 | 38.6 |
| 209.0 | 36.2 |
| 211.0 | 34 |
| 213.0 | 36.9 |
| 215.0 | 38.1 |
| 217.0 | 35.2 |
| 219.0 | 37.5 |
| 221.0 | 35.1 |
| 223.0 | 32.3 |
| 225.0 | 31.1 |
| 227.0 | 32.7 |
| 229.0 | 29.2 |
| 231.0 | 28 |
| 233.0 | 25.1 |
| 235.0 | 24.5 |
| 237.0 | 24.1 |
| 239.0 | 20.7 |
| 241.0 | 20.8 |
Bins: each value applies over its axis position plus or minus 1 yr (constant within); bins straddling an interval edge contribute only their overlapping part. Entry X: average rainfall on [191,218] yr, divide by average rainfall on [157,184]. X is 1.22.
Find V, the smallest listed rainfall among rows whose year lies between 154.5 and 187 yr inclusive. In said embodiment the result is 24.2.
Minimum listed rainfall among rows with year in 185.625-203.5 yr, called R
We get 30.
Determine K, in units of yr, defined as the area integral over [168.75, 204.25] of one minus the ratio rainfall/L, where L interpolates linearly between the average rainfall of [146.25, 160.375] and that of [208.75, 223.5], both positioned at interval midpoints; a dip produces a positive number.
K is 7.3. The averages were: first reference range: 43.7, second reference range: 35.7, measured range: 31.1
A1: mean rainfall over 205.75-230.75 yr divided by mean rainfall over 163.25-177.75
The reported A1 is 1.3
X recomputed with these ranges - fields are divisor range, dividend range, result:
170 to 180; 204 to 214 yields 1.44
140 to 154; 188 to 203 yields 0.81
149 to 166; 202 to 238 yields 0.83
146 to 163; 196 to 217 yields 0.87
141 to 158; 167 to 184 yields 0.61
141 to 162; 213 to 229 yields 0.81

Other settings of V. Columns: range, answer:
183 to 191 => 27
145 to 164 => 35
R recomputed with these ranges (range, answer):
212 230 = 29.2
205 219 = 34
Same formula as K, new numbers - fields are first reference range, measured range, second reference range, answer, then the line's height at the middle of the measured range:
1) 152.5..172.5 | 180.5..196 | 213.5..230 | 1.2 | 34.7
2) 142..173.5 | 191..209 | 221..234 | -2.0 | 33.2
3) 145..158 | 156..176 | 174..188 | 2.5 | 36.1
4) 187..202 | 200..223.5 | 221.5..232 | -2.7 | 32.8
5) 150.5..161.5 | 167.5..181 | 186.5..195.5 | 4.0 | 37.7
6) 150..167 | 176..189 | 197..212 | 3.2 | 37.9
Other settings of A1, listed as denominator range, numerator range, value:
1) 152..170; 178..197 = 0.86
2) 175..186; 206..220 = 1.34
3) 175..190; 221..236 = 1.03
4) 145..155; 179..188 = 0.64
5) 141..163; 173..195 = 0.70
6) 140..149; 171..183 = 0.60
